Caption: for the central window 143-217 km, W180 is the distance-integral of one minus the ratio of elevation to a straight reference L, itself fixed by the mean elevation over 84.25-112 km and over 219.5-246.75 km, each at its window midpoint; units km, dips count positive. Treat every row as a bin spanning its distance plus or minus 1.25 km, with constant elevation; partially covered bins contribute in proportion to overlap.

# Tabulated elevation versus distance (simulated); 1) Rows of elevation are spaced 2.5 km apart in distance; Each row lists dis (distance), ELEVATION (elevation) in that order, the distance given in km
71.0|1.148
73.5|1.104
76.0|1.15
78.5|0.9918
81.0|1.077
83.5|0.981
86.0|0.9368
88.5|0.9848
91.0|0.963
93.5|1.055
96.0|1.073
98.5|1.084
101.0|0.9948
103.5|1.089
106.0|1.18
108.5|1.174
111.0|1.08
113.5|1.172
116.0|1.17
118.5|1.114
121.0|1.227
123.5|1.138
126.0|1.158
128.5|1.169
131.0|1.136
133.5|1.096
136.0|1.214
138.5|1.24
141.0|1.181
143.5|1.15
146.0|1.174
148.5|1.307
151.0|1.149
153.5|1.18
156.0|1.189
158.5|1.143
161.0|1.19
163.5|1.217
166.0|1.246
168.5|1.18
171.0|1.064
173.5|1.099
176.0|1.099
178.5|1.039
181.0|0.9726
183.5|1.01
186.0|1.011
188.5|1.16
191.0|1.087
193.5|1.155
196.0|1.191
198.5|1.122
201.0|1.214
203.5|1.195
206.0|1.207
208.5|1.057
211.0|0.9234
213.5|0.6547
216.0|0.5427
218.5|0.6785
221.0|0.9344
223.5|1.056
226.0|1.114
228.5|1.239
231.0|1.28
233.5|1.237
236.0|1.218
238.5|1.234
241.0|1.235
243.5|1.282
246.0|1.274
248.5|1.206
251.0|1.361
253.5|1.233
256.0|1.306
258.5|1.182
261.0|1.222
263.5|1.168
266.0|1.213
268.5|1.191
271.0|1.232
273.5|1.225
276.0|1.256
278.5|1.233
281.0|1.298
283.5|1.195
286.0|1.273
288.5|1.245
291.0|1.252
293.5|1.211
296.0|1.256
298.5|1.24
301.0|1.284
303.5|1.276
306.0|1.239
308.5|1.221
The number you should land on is 2.1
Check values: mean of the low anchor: 1.05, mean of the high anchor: 1.18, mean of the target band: 1.1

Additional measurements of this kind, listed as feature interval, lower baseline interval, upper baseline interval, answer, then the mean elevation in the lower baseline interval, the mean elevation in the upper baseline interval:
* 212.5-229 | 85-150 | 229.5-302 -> 4.5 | 1.13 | 1.24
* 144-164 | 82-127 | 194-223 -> -3.0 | 1.09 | 0.981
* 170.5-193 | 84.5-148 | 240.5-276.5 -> 2.1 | 1.12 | 1.24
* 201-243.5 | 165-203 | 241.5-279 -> 4.1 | 1.11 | 1.24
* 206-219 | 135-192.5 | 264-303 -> 4.0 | 1.14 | 1.24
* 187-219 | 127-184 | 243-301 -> 4.4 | 1.15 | 1.24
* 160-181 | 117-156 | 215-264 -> 0.7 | 1.18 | 1.15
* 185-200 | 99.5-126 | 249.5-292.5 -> 0.8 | 1.13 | 1.24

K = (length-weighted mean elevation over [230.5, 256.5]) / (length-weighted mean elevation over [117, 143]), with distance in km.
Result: 1.08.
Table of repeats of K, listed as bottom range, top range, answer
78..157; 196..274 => 1.01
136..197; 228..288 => 1.08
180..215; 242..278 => 1.16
